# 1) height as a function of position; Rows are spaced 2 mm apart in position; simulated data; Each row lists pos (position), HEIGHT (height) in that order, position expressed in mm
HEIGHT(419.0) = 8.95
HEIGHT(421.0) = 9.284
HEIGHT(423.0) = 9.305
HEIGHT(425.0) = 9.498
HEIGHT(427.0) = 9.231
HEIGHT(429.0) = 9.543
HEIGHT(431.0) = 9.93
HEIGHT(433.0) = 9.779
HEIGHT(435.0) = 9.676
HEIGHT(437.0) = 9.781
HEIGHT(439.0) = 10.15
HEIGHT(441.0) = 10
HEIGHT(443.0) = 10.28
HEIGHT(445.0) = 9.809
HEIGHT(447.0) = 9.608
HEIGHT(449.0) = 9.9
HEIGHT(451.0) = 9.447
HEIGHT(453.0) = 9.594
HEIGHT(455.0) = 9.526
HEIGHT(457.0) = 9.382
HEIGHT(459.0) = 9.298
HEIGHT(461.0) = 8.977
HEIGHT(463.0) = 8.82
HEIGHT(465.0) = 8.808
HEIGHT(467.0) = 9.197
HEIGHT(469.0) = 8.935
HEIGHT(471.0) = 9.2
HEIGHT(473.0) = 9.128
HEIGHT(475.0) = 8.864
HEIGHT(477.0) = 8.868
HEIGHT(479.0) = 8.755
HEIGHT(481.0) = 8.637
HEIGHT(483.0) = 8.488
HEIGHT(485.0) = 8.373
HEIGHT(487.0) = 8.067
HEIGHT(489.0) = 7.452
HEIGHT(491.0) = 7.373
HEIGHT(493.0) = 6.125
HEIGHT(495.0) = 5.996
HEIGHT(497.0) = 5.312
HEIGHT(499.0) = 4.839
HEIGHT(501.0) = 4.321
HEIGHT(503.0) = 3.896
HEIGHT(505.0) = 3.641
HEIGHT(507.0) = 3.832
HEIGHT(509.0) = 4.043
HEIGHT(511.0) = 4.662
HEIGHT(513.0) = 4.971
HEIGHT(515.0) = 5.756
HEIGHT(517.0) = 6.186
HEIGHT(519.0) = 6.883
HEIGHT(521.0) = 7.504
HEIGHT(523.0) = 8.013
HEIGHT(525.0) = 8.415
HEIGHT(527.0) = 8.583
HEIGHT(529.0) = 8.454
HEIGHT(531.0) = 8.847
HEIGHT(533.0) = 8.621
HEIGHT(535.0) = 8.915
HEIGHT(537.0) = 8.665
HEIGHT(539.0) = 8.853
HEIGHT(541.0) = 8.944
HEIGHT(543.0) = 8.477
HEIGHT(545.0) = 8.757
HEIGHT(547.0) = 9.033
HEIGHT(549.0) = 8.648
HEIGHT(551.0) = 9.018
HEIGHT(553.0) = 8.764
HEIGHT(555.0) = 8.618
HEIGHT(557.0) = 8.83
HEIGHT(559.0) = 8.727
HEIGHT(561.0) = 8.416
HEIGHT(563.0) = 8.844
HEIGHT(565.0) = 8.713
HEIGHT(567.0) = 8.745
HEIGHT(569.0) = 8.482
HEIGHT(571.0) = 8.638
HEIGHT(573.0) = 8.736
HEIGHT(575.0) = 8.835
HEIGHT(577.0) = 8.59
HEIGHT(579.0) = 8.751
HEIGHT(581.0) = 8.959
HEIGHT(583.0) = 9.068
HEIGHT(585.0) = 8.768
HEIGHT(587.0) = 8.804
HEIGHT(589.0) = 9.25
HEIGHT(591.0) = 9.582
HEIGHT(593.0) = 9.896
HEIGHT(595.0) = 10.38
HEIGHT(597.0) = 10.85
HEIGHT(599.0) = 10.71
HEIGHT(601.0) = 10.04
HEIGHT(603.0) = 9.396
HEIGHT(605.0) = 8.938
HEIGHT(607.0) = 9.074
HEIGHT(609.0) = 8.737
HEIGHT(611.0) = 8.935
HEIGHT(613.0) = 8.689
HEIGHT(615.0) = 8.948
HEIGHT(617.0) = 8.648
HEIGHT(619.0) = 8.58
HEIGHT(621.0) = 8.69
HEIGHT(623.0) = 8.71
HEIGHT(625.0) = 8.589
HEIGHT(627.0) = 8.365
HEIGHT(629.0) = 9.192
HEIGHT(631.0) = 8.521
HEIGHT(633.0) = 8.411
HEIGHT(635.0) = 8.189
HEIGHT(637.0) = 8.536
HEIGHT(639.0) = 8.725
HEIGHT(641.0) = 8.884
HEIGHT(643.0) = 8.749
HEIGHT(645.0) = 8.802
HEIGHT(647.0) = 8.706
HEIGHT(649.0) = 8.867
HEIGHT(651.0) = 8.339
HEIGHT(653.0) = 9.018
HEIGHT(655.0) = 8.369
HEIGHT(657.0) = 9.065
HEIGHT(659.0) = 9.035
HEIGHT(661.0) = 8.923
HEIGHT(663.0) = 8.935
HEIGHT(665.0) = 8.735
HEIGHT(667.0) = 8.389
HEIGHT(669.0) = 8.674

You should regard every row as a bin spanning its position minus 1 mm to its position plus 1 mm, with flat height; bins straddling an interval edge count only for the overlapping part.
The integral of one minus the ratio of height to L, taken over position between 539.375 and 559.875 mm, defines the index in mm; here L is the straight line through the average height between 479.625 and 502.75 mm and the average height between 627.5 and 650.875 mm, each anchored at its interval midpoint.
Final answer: -3.48 mm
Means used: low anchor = 6.75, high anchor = 8.67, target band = 8.78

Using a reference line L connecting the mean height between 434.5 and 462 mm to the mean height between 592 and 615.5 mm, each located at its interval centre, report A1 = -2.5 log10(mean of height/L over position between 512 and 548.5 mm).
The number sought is 0.20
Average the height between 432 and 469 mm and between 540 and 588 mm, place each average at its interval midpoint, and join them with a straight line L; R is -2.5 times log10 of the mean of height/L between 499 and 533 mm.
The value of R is 0.42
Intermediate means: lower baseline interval 9.54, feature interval 6.16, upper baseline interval 8.76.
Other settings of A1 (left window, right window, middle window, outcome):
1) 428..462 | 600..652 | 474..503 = 0.31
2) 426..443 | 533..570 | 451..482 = 0.05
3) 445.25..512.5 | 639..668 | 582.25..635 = -0.08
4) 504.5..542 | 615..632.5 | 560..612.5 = -0.14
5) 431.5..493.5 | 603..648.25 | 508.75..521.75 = 0.48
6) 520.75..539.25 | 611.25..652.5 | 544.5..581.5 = -0.02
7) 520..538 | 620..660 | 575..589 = -0.04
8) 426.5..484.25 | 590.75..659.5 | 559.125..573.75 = 0.06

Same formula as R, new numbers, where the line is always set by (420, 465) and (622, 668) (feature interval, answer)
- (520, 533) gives 0.11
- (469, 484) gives 0.07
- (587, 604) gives -0.12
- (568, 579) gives 0.04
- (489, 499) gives 0.45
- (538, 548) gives 0.04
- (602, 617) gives -0.01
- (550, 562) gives 0.04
